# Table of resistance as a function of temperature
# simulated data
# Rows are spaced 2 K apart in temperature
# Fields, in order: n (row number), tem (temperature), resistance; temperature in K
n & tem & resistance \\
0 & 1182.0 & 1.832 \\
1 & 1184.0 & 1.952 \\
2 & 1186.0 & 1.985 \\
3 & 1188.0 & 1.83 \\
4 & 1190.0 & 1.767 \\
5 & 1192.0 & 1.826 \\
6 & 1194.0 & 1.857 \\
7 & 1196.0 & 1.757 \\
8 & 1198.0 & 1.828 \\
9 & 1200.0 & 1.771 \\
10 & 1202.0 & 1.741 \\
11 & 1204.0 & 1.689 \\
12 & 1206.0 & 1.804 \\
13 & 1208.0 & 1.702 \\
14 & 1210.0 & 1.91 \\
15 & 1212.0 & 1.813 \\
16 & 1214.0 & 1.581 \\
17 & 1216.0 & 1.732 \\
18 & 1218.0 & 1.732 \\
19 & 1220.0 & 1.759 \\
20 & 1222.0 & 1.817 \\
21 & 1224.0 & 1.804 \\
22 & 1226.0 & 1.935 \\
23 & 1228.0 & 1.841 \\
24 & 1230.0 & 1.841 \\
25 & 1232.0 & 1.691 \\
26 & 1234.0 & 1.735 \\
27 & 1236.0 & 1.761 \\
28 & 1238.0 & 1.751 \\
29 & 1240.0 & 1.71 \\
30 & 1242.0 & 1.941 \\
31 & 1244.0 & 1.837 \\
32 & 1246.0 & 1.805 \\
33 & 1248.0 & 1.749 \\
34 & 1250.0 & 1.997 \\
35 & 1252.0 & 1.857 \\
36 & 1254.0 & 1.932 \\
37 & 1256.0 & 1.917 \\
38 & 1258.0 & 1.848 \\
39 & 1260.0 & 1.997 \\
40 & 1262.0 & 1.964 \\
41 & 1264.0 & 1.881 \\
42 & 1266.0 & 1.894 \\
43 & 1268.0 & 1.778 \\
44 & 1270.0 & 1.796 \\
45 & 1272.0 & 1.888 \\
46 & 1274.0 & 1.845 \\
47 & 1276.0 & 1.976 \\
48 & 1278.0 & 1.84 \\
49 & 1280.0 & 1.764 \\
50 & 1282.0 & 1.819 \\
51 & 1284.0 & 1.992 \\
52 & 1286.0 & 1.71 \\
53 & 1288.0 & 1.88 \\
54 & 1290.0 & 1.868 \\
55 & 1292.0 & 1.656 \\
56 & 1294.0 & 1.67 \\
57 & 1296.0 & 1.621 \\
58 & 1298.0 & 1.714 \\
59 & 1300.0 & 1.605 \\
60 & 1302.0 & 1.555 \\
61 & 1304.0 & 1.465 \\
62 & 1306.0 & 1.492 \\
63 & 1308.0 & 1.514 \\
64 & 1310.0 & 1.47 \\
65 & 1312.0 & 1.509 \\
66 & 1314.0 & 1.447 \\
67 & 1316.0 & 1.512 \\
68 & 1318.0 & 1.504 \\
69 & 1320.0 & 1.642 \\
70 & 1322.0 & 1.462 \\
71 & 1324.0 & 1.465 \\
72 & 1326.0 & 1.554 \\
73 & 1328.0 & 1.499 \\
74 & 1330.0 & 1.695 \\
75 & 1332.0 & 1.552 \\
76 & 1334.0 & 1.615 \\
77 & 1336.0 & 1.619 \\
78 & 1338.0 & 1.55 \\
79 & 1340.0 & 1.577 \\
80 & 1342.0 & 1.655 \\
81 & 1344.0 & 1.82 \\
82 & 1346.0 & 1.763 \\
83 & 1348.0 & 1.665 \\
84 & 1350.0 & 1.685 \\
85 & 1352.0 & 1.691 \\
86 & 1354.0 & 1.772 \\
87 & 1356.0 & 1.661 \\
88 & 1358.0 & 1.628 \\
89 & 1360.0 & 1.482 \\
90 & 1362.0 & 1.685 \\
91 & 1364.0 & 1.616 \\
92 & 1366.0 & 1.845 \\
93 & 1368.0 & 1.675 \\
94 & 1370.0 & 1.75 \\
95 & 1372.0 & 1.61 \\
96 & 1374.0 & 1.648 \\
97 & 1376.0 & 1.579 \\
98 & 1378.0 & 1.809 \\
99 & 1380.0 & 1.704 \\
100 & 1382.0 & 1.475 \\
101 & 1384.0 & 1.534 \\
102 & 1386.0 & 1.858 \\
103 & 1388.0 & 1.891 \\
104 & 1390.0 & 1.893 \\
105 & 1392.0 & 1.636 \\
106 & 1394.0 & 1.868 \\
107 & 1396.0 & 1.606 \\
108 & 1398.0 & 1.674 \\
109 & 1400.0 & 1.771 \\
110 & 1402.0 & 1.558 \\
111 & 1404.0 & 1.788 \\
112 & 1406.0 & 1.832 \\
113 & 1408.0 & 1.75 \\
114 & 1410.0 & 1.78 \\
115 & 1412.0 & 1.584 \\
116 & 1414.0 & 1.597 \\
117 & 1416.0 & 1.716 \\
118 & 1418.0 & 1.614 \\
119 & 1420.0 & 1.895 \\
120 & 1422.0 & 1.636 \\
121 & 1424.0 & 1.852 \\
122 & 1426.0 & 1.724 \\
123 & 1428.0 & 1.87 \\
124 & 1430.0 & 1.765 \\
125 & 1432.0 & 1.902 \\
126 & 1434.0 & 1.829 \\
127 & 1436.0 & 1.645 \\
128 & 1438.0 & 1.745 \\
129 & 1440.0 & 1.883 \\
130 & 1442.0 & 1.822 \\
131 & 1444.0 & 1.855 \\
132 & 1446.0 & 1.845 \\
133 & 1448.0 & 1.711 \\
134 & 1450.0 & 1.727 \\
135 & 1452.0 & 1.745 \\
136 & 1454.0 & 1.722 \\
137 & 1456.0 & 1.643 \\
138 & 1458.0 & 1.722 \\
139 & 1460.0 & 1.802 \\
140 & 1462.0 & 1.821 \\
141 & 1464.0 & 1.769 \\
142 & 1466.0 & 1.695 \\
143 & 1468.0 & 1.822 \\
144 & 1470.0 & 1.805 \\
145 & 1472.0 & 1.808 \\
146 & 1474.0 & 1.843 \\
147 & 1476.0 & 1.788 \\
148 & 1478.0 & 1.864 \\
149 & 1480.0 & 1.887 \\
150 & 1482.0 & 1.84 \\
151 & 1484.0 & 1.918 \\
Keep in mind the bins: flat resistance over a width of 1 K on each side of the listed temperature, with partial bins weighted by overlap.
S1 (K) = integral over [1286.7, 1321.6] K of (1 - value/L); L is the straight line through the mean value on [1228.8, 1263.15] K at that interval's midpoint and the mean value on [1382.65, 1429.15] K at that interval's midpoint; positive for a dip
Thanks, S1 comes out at 4.1 K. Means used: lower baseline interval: 1.84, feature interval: 1.59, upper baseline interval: 1.73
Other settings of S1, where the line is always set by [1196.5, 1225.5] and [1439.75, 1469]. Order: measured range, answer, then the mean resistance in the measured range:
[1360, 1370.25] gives 0.46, 1.69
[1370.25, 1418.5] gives 1.85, 1.7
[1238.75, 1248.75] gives -0.24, 1.81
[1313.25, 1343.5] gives 3.52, 1.56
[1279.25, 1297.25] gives -0.08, 1.77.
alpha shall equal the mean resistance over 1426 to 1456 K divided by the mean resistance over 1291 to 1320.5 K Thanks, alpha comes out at 1.15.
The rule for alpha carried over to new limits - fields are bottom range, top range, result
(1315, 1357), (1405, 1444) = 1.09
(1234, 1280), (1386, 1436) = 0.94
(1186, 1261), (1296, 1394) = 0.90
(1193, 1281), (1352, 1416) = 0.93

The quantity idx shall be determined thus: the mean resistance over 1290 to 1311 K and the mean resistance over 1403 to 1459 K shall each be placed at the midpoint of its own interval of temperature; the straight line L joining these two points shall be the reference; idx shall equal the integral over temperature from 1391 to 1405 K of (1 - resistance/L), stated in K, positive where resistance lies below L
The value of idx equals 0.1 K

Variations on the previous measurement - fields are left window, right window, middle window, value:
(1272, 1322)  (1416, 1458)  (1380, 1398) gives 0.2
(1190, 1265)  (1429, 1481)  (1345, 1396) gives 2.9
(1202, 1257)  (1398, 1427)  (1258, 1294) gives -1.4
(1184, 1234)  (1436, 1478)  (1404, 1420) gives 0.6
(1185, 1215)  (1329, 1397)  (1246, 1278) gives -2.5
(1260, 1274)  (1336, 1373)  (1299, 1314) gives 2.3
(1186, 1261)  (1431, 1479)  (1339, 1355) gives 0.8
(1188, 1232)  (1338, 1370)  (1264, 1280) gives -1.1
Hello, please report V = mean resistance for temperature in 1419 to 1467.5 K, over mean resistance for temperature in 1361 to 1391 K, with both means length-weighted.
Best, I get 1.04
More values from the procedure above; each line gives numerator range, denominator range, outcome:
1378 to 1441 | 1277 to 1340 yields 1.07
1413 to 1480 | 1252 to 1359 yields 1.04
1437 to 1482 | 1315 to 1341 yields 1.15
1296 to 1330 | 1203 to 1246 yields 0.86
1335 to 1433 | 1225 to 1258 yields 0.93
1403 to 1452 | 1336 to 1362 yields 1.06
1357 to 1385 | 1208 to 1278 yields 0.90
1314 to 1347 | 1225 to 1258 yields 0.87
